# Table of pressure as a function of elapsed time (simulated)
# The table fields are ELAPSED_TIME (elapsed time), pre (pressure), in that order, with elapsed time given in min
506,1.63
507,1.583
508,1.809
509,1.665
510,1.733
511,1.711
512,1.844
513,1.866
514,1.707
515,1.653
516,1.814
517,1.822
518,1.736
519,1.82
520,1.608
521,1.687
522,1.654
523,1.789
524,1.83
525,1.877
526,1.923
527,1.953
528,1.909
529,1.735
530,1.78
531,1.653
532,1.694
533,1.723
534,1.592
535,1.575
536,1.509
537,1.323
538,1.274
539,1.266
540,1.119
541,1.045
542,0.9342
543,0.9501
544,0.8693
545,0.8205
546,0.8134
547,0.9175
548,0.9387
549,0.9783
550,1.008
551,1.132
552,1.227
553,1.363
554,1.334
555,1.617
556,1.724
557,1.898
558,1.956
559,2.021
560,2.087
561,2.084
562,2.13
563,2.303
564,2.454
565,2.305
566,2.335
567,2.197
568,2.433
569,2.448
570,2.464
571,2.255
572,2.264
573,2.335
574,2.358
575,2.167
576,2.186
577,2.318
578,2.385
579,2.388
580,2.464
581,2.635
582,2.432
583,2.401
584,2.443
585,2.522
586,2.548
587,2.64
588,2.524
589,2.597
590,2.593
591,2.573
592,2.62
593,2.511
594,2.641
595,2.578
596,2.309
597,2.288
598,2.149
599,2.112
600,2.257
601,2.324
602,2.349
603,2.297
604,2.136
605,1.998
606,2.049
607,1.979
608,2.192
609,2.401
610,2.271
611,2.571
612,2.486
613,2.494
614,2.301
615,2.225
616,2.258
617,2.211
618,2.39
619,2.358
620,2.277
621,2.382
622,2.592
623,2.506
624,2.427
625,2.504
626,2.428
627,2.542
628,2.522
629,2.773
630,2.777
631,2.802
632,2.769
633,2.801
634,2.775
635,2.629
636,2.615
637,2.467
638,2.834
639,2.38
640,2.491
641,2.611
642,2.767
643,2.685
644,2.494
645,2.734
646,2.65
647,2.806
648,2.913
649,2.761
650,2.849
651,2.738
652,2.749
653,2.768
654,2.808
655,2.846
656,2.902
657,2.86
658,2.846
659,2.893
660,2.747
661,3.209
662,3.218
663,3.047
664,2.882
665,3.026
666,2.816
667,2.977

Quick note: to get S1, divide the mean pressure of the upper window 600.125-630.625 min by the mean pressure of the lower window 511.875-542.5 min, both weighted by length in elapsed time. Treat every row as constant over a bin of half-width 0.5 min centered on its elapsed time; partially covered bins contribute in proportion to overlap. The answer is 1.45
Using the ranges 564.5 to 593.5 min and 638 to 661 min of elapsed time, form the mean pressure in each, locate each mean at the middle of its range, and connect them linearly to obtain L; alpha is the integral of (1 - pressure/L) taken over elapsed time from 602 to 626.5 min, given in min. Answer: 2.5 min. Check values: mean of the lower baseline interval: 2.43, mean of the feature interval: 2.32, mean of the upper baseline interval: 2.75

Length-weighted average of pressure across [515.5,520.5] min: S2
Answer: 1.76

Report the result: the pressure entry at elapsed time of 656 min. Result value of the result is 2.902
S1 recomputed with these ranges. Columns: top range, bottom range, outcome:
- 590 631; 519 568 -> 1.50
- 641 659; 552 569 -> 1.38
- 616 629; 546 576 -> 1.30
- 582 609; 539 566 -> 1.61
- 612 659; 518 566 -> 1.67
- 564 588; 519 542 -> 1.49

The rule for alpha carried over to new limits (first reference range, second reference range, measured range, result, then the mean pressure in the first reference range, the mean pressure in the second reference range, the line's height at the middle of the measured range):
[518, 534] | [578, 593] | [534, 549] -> 6.5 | 1.77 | 2.52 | 1.96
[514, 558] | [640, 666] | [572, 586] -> -3.0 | 1.47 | 2.83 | 1.97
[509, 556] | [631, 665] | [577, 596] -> -3.9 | 1.49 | 2.78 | 2.09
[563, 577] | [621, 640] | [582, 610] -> 0.8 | 2.32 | 2.61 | 2.45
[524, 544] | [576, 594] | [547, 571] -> 2.3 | 1.51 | 2.5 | 2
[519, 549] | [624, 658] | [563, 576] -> -3.3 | 1.44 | 2.7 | 1.86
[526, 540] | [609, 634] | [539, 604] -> 0.2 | 1.61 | 2.49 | 1.99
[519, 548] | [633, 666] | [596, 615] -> 0.2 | 1.46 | 2.78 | 2.28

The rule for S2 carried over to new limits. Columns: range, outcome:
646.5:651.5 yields 2.81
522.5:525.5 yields 1.83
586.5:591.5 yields 2.59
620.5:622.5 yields 2.49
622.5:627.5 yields 2.48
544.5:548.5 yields 0.873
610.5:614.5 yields 2.46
